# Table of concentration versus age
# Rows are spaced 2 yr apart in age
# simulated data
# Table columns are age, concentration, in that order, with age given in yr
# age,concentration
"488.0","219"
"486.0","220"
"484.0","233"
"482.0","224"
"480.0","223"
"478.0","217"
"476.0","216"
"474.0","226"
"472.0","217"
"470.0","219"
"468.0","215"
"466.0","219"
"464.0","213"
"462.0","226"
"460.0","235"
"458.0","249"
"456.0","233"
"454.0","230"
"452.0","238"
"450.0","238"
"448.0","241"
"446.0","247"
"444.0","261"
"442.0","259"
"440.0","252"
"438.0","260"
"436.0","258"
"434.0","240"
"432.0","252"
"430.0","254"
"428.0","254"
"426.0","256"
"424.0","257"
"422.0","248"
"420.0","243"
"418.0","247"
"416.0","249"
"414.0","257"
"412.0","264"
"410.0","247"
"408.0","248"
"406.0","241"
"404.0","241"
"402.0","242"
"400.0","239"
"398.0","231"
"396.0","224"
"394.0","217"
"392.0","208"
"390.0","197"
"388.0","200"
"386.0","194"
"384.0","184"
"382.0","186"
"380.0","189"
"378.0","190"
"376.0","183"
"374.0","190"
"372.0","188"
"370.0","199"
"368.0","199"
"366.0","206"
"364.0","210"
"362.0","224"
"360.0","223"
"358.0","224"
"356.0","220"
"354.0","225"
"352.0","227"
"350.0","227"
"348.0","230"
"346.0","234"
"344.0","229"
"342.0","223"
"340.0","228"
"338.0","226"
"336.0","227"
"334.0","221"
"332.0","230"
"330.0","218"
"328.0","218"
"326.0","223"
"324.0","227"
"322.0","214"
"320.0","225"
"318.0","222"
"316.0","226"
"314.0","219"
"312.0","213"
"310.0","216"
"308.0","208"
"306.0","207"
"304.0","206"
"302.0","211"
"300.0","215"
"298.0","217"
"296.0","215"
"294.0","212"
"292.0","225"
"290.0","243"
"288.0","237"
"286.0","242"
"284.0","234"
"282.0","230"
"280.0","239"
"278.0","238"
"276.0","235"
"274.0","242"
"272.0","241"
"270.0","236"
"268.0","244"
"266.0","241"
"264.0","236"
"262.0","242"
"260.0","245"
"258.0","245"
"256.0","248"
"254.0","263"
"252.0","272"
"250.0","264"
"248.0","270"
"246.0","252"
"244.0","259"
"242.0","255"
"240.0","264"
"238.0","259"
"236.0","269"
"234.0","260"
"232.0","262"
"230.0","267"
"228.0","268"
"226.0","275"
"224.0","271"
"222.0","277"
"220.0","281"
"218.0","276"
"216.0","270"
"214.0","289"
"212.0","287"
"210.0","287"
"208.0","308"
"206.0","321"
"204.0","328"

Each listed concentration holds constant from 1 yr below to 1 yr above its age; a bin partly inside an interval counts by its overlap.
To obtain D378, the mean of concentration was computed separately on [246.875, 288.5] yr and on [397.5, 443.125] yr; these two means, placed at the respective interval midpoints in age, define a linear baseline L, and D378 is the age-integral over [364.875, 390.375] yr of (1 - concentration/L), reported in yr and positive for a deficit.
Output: 5.7 yr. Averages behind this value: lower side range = 245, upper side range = 250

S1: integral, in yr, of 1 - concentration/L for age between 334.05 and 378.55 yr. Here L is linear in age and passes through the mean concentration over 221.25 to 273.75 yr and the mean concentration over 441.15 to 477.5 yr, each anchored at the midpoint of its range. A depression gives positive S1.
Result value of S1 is 5.2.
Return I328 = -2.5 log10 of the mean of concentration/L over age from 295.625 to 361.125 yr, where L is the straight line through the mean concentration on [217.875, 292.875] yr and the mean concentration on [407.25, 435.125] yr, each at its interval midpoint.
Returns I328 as 0.14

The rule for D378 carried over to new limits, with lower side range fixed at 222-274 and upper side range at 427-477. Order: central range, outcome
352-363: 1.0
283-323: 5.0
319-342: 2.4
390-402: 1.0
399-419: -0.5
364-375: 2.1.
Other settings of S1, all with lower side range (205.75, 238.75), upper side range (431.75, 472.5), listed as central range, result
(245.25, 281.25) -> 3.1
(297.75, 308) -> 2.1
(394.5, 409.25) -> 0.6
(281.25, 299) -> 2.5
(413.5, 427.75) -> -0.4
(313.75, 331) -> 2.6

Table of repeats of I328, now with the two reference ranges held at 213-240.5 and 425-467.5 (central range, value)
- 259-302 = 0.13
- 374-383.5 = 0.32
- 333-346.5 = 0.13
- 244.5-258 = 0.03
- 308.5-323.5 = 0.18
